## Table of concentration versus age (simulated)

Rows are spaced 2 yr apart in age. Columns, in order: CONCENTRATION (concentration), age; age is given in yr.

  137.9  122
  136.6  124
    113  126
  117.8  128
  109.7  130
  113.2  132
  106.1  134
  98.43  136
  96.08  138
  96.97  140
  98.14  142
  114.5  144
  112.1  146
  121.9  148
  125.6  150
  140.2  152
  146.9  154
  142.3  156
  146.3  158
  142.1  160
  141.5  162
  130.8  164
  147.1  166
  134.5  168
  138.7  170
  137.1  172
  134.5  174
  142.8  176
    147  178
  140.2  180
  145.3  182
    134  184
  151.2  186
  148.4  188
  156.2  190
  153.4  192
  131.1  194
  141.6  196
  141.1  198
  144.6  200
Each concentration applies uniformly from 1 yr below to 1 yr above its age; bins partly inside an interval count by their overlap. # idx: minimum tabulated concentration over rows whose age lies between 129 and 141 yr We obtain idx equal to 96.08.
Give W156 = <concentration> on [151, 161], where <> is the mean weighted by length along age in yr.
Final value 144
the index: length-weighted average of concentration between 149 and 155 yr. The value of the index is 138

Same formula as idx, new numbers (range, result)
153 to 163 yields 141.5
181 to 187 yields 134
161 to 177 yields 130.8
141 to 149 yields 98.14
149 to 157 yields 125.6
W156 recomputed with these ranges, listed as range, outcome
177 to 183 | 144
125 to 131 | 114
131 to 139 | 103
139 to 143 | 97.6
